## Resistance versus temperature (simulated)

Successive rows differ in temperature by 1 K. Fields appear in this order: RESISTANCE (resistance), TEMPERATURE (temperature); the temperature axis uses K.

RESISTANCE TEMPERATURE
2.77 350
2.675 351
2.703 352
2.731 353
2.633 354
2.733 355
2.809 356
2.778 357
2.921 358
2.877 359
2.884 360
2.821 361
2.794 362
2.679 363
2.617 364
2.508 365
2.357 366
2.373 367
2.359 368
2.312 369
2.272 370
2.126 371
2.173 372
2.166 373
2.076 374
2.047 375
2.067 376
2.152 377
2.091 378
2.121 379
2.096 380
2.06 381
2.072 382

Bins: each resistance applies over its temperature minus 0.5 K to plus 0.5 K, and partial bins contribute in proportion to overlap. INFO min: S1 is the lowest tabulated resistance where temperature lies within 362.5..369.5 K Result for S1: 2.312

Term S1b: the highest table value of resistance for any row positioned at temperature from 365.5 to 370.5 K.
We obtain 2.373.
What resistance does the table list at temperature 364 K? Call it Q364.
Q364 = 2.617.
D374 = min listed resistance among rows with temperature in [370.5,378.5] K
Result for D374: 2.047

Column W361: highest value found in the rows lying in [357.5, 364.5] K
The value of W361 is 2.921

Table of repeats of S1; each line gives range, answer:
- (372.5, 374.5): 2.076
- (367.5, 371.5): 2.126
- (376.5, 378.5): 2.091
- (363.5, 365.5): 2.508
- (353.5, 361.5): 2.633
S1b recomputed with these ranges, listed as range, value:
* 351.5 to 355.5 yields 2.733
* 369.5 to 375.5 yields 2.272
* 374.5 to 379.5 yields 2.152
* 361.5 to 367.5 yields 2.794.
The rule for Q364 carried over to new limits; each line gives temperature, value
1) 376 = 2.067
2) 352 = 2.703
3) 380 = 2.096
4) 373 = 2.166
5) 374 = 2.076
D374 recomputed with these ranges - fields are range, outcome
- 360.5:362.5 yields 2.794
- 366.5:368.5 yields 2.359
